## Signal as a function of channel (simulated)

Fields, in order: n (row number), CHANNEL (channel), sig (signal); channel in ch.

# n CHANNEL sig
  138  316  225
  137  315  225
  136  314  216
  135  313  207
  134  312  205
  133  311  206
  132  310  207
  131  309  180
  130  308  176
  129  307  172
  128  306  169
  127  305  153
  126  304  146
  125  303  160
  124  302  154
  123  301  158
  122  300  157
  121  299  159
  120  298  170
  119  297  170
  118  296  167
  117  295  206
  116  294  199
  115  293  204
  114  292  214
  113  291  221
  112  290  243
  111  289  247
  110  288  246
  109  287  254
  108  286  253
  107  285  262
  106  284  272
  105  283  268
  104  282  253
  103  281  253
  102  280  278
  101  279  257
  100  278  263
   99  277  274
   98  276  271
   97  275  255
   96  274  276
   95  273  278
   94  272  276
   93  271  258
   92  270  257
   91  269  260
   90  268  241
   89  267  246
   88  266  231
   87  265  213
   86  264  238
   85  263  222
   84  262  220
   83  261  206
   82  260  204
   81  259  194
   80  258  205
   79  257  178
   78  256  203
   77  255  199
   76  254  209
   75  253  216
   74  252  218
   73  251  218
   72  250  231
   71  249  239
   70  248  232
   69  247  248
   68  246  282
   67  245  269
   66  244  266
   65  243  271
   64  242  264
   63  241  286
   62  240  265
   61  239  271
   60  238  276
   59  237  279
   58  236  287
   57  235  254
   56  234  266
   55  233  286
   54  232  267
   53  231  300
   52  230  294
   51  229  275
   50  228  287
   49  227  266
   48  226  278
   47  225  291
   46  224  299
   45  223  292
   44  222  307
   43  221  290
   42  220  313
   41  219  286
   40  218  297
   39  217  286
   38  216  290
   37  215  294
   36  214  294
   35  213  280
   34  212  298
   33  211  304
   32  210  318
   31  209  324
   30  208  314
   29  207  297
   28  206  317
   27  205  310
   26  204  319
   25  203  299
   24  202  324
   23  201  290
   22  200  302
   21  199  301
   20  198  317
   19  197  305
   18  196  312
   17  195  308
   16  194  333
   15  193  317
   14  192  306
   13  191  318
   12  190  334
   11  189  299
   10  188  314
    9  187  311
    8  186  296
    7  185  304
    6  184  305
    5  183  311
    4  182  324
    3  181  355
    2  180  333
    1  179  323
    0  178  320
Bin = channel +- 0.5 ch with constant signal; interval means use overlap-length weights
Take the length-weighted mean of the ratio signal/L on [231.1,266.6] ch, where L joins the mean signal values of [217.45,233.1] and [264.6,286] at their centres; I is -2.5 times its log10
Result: 0.15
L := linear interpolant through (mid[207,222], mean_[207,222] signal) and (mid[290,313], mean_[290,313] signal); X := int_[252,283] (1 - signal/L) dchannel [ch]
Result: -1.7 ch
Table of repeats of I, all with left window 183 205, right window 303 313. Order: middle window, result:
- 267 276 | -0.18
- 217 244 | -0.05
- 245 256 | 0.07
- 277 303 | -0.10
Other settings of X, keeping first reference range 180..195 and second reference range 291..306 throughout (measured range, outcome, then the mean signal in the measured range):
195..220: -1.1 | 304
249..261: 1.1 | 208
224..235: -0.8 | 281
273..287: -4.7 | 264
